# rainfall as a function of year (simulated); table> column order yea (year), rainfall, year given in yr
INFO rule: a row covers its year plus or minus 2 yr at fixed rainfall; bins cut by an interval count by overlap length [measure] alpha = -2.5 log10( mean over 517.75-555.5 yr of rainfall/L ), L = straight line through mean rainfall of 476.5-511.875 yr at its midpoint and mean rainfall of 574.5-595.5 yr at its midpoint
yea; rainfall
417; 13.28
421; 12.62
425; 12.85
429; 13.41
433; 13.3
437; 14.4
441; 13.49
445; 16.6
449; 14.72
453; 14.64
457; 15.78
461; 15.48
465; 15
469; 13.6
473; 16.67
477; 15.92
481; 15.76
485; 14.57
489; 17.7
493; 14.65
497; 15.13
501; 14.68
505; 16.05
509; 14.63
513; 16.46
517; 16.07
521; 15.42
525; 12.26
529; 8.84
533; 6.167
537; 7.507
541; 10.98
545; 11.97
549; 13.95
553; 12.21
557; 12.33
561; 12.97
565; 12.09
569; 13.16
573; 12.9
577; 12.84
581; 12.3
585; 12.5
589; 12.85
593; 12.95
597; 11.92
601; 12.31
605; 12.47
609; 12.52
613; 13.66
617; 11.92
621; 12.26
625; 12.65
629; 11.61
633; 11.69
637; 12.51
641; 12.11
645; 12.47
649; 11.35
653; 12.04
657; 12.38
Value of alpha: 0.25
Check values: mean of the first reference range 15.5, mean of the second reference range 12.7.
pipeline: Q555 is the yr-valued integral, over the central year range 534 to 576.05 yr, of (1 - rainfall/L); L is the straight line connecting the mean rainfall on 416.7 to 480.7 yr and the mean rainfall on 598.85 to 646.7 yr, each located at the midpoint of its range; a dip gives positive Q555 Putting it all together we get 4.1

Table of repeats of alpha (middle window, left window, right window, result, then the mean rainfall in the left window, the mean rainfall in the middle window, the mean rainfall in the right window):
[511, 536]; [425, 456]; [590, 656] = 0.091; 14.3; 12.3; 12.3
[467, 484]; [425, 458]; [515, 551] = -0.161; 14.4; 15.4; 11.5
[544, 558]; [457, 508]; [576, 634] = 0.088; 15.4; 12.7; 12.4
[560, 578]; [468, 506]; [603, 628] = 0.069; 15.5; 12.8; 12.5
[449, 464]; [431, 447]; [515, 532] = -0.082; 14.4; 15.2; 12.7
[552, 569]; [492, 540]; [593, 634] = 0.021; 13.1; 12.5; 12.3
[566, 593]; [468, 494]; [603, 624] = 0.051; 15.7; 12.7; 12.6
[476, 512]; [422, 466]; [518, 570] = -0.187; 14.5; 15.5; 11.6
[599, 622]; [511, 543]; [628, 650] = -0.054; 11.7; 12.5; 12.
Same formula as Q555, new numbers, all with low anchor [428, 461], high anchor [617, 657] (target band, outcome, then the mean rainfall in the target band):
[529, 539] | 4.62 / 7.24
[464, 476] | -0.73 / 15.2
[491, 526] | -3.38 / 15.1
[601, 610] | 0.04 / 12.5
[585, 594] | -0.07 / 12.8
